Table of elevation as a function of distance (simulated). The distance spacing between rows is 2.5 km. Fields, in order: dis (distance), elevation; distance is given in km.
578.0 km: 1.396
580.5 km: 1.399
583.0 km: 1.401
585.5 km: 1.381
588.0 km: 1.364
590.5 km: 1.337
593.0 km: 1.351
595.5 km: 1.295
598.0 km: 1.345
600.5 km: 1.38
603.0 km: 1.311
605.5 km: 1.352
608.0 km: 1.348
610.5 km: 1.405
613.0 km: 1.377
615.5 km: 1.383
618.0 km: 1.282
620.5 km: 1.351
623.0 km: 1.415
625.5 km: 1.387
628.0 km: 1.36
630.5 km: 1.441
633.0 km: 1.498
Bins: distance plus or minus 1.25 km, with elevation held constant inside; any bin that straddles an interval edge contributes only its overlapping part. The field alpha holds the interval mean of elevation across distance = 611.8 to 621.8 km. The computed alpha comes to 1.35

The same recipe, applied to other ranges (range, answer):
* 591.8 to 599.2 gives 1.33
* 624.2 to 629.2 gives 1.37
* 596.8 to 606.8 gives 1.35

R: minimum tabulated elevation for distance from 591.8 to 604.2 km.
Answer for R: 1.295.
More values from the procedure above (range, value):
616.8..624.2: 1.282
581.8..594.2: 1.337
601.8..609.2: 1.311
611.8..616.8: 1.377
